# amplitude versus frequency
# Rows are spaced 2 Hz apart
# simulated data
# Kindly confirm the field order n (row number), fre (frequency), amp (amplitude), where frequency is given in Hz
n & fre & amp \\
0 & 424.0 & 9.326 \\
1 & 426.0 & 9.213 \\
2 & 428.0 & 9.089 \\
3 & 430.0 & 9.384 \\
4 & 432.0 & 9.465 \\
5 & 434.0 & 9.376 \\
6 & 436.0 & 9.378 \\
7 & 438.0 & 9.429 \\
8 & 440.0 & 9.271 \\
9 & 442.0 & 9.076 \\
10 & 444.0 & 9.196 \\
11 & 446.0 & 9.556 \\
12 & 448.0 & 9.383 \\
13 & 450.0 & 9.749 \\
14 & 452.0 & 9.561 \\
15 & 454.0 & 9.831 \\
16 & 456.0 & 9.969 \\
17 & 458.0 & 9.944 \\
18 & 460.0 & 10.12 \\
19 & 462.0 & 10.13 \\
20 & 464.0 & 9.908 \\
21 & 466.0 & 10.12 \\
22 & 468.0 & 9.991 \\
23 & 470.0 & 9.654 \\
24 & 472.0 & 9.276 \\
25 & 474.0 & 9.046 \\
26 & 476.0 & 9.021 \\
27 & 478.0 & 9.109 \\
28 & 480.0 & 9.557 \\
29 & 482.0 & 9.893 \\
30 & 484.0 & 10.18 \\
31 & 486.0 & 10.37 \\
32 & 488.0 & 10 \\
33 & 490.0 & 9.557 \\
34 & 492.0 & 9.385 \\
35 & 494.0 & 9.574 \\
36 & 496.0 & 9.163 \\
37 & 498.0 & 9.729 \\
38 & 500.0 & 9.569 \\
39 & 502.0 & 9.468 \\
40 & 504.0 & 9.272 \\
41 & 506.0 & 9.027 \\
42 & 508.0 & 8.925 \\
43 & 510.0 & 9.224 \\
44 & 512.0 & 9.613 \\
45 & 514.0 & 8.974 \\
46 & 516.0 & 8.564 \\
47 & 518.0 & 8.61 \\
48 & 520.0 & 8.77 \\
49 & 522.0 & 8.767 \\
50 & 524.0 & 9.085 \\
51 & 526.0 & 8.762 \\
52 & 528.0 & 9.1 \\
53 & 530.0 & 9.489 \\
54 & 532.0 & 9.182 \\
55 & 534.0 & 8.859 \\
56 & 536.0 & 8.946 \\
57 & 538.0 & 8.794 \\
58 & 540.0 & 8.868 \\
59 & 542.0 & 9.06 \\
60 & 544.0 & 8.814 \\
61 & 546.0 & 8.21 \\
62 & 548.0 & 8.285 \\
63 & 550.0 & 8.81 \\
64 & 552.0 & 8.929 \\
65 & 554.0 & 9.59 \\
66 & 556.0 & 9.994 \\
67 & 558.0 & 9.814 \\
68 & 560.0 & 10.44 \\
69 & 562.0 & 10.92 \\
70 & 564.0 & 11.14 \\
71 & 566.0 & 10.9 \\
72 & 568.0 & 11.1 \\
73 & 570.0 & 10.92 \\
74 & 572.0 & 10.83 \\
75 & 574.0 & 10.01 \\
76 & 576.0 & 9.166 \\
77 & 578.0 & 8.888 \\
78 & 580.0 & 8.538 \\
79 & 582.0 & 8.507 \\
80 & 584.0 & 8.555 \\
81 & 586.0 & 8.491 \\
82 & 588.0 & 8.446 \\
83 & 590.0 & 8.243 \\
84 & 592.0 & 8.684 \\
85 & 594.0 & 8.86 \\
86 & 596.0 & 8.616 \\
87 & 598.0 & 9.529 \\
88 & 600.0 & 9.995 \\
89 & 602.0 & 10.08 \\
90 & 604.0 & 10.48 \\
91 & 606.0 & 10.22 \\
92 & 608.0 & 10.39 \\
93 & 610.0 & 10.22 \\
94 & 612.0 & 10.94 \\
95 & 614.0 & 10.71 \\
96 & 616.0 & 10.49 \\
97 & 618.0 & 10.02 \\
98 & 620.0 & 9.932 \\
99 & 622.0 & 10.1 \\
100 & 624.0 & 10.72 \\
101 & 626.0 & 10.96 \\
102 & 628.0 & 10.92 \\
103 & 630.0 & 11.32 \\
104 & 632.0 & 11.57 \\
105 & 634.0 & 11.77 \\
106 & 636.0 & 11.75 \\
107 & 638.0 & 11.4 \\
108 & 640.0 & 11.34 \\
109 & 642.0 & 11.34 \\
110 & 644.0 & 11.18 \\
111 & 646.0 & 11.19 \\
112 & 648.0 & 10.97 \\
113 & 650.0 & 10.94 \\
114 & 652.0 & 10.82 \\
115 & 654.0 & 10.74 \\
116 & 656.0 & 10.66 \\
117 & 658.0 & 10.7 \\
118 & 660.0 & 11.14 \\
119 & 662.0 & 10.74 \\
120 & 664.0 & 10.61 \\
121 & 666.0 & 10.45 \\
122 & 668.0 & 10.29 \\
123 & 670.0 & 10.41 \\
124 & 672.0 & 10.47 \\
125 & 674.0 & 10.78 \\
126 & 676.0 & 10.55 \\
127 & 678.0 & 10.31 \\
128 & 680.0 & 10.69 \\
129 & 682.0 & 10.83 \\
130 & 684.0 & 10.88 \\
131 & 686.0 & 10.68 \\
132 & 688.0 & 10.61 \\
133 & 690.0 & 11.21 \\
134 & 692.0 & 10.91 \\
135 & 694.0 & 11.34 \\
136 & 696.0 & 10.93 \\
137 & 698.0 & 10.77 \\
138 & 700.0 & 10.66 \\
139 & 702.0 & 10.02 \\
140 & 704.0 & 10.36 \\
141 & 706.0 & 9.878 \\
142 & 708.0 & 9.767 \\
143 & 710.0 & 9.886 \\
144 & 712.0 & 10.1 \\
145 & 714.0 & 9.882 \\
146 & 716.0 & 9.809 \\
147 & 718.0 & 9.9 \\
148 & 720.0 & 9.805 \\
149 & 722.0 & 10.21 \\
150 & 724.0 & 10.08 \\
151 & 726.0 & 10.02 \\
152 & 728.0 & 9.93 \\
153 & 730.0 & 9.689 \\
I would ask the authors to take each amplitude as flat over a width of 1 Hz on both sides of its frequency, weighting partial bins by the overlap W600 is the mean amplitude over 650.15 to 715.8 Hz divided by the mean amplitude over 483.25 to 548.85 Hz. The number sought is 1.2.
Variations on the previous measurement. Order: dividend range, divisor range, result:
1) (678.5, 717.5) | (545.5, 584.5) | 1.08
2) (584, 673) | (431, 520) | 1.10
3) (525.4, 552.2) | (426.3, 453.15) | 0.95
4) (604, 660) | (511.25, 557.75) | 1.21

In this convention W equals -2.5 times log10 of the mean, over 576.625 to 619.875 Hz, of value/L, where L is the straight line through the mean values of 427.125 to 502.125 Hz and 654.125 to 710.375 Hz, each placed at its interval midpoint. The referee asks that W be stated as 0.08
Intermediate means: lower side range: 9.59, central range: 9.48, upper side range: 10.6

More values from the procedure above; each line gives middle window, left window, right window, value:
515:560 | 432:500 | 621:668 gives 0.13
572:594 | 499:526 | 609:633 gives 0.14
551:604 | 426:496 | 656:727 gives 0.05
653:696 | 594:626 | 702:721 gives -0.07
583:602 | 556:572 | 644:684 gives 0.20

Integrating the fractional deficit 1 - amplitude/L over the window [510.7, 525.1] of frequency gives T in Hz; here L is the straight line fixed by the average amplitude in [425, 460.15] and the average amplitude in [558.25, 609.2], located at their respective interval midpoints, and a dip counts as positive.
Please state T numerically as 1.0 Hz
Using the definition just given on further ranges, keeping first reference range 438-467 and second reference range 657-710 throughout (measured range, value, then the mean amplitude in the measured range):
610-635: -1.0 Hz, 10.8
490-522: 2.3 Hz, 9.19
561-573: -1.0 Hz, 11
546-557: 1.1 Hz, 9.04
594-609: 0.7 Hz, 9.83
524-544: 2.0 Hz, 9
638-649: -0.8 Hz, 11.2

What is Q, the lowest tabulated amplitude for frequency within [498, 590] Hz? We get 8.21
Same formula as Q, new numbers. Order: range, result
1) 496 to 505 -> 9.163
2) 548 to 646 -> 8.243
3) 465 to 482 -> 9.021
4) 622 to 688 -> 10.1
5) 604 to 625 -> 9.932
